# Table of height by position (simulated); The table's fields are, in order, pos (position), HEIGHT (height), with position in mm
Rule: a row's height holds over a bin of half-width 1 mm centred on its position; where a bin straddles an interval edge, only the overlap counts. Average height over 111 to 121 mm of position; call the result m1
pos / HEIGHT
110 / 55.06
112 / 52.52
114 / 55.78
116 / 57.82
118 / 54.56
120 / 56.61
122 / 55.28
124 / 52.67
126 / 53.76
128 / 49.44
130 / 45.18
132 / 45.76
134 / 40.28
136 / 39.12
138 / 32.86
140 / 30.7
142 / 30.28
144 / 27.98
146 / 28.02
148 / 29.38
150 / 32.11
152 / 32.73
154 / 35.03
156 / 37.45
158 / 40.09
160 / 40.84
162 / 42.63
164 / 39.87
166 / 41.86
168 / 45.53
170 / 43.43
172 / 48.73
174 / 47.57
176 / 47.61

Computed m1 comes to 55.5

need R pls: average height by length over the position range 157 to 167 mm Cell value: 41.1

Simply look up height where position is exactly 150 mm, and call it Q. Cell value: 32.11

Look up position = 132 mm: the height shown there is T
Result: 45.76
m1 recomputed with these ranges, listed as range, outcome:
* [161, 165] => 41.2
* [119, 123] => 55.9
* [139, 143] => 30.5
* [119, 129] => 53.6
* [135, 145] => 32.2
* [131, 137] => 41.7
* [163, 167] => 40.9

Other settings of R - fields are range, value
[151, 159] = 36.3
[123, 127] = 53.2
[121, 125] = 54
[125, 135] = 46.9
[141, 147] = 28.8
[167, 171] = 44.5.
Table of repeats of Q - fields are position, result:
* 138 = 32.86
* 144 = 27.98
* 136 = 39.12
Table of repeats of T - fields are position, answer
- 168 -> 45.53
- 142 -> 30.28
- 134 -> 40.28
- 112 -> 52.52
